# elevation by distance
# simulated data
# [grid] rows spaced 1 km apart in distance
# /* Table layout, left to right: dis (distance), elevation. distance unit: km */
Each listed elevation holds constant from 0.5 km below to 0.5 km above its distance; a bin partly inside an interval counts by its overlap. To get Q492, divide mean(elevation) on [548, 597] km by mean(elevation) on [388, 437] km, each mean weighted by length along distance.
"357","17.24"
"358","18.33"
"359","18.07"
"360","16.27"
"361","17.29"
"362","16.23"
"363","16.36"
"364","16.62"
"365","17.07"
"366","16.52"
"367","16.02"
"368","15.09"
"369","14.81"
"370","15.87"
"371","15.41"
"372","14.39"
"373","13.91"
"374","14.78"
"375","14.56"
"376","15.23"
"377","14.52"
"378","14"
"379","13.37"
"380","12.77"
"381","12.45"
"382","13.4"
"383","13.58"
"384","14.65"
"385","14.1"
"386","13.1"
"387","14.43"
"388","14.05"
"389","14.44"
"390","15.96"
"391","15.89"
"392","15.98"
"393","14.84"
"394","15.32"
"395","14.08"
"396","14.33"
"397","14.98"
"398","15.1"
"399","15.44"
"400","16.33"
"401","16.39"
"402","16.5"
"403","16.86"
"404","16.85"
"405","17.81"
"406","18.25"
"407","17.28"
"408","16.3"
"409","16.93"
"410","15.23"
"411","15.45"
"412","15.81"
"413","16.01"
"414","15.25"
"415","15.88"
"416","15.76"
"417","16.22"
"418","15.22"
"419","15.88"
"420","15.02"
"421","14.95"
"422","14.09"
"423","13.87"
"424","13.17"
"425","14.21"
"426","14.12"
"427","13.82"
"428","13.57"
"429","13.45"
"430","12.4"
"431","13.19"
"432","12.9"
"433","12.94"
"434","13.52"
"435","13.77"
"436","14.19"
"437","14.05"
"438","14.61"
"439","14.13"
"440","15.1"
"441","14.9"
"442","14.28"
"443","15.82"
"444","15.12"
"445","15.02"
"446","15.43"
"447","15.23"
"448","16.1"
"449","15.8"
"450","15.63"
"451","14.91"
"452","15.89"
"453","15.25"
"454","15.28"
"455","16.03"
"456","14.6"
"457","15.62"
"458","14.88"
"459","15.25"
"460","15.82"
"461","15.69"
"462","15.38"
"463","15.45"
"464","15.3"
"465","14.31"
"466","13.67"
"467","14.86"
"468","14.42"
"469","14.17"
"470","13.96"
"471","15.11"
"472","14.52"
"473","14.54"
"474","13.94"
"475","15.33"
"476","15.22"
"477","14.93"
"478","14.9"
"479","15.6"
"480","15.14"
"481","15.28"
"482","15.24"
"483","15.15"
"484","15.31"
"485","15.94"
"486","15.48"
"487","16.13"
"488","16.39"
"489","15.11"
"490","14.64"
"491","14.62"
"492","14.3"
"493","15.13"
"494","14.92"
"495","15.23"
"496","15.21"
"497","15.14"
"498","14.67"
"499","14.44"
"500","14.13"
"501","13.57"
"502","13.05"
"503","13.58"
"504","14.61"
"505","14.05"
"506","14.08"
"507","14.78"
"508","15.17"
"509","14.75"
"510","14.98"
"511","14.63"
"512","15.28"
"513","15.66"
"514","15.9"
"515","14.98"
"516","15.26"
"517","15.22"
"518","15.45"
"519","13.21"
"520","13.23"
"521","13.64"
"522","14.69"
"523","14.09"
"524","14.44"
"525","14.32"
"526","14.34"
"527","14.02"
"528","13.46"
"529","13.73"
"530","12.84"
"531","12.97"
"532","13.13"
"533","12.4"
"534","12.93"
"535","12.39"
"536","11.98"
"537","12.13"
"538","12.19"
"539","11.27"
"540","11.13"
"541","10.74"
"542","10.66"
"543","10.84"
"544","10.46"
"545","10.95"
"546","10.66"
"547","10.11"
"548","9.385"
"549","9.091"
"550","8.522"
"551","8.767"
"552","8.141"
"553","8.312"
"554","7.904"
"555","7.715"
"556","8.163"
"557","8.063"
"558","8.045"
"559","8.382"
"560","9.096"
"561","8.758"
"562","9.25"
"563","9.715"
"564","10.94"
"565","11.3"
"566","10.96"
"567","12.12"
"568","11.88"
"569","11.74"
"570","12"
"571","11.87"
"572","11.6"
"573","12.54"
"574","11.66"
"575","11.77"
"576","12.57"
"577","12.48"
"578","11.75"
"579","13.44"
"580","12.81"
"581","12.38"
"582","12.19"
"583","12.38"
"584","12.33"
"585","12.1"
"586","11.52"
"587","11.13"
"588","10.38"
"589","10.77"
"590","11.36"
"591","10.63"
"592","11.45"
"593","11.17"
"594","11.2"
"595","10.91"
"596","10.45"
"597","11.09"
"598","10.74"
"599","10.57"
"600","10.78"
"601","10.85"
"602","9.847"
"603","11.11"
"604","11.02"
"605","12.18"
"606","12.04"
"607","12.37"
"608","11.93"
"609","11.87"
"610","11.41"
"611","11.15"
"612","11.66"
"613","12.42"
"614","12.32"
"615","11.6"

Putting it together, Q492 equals 0.71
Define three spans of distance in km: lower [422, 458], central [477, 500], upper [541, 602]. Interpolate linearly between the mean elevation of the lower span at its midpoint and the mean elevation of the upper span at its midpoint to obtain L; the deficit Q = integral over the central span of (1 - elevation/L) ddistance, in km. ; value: -3.6 km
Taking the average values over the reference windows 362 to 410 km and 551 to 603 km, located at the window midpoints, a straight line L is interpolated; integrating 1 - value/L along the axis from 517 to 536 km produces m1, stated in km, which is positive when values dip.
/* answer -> -2.61 km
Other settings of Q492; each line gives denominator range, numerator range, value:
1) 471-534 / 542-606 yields 0.73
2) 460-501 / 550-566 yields 0.59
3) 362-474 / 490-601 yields 0.81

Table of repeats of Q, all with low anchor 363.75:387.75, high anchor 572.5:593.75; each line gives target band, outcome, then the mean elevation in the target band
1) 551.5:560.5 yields 2.9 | 8.2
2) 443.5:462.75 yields -2.6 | 15.4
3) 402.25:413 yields -1.9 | 16.6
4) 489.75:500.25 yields -1.4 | 14.8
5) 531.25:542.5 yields 0.5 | 11.9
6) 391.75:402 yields -0.7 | 15.3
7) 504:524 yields -3.0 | 14.7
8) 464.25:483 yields -2.1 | 14.7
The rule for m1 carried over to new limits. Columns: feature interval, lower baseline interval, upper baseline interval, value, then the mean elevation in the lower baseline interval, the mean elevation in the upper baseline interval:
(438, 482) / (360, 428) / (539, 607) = -4.8 km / 15.2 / 10.7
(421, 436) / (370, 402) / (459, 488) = 1.3 km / 14.6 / 15.1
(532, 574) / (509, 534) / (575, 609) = 8.4 km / 14.2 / 11.5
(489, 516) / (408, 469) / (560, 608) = -2.8 km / 14.9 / 11.4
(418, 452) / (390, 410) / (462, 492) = 2.5 km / 16.1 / 15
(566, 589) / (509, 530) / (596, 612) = 0.5 km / 14.5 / 11.3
